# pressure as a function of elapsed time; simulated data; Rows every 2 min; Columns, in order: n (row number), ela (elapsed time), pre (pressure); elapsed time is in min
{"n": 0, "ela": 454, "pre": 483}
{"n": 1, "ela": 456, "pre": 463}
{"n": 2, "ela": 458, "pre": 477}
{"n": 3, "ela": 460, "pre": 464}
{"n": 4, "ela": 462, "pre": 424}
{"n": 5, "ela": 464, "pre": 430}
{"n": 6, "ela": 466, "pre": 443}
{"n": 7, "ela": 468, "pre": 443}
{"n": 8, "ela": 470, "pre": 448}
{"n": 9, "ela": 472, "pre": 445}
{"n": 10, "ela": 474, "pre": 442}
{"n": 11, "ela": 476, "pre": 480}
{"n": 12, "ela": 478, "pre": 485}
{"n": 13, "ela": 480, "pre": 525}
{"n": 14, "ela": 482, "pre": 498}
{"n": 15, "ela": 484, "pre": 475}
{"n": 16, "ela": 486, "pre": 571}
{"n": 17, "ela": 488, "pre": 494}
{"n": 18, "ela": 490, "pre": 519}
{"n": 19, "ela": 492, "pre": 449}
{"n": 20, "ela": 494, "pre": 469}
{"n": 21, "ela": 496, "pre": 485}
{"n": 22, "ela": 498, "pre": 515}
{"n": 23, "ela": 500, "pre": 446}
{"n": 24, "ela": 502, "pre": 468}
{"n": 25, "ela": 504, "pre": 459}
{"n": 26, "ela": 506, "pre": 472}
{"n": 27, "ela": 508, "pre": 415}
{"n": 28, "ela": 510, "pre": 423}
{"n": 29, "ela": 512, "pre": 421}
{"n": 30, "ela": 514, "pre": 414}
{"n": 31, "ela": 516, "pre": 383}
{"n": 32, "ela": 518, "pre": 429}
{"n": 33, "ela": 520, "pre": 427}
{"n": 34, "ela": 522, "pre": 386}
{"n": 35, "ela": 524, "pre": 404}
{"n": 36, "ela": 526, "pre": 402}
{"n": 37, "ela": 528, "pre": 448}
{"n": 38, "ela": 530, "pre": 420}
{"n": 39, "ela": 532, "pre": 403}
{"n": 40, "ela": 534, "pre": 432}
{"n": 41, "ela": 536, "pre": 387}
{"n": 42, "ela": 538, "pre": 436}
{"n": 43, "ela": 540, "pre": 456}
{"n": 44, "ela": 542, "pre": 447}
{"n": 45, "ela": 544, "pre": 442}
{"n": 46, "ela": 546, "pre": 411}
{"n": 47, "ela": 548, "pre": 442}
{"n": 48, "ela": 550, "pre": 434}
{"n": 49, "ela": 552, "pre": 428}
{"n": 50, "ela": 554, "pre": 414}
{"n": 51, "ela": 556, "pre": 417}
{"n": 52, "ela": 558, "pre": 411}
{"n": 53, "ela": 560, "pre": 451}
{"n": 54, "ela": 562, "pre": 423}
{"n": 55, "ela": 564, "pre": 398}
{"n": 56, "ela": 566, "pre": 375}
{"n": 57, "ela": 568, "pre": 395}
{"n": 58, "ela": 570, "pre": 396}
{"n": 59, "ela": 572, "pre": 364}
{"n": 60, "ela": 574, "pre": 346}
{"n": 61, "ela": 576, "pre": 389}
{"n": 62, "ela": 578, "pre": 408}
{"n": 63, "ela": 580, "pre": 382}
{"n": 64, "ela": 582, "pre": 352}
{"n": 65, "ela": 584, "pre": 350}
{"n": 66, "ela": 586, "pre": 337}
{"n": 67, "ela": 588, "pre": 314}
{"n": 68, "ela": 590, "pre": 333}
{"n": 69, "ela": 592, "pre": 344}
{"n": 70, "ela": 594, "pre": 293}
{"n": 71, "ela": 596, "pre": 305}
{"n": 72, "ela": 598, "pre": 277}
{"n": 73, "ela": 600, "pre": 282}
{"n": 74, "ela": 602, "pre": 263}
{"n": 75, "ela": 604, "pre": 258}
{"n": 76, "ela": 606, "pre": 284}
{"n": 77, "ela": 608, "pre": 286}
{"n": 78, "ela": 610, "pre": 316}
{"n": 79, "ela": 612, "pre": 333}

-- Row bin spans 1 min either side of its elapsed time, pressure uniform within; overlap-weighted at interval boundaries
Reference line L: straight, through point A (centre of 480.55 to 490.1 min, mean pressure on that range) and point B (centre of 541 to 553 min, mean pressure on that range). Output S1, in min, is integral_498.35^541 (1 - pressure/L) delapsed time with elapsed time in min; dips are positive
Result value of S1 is 3.8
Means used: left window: 511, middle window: 427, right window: 434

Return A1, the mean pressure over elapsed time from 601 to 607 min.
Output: 268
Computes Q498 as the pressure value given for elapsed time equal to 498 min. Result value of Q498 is 515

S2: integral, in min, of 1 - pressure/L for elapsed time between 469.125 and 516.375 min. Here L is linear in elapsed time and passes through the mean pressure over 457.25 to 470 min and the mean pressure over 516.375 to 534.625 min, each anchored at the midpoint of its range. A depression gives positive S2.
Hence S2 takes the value -3.9 min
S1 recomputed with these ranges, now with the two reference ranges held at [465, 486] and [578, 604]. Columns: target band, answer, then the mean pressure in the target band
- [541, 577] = -4.68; 410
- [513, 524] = 0.23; 407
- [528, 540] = -0.79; 422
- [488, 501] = -0.97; 482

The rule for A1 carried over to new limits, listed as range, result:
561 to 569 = 398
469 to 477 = 454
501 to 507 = 466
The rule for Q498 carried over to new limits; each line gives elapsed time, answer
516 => 383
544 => 442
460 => 464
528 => 448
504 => 459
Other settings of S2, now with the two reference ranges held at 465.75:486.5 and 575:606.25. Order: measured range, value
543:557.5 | -1.9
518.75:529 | 0.0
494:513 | -0.7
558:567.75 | -1.3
